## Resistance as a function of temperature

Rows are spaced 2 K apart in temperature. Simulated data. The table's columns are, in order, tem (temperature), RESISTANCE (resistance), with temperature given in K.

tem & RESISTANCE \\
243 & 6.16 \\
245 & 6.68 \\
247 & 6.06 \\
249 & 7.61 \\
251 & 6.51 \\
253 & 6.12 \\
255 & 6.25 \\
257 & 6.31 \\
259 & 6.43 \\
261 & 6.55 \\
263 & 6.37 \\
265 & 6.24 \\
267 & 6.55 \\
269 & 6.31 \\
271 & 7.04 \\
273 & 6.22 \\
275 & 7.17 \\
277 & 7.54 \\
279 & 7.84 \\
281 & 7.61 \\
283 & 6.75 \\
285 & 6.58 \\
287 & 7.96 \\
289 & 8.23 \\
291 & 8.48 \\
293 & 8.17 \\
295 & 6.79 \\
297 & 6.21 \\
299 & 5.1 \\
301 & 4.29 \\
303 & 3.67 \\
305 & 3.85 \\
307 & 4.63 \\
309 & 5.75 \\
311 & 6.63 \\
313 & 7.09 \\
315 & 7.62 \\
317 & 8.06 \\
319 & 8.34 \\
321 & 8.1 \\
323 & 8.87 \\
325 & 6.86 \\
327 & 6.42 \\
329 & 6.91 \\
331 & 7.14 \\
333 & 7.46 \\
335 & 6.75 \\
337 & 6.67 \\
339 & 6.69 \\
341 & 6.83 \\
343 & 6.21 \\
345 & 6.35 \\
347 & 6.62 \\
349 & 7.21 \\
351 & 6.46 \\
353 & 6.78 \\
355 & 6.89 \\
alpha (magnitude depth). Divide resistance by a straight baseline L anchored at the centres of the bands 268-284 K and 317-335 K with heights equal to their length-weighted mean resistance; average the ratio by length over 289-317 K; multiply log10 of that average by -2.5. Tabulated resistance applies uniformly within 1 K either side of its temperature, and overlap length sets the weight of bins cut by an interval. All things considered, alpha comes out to 0.181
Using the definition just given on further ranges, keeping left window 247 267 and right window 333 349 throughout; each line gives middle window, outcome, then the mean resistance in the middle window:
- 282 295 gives -0.17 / 7.63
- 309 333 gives -0.12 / 7.39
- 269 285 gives -0.09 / 7.08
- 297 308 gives 0.42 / 4.48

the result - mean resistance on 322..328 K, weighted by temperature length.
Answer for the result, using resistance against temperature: 7.38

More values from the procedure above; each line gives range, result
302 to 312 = 4.91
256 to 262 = 6.43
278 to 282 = 7.72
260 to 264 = 6.46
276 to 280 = 7.69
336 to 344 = 6.6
